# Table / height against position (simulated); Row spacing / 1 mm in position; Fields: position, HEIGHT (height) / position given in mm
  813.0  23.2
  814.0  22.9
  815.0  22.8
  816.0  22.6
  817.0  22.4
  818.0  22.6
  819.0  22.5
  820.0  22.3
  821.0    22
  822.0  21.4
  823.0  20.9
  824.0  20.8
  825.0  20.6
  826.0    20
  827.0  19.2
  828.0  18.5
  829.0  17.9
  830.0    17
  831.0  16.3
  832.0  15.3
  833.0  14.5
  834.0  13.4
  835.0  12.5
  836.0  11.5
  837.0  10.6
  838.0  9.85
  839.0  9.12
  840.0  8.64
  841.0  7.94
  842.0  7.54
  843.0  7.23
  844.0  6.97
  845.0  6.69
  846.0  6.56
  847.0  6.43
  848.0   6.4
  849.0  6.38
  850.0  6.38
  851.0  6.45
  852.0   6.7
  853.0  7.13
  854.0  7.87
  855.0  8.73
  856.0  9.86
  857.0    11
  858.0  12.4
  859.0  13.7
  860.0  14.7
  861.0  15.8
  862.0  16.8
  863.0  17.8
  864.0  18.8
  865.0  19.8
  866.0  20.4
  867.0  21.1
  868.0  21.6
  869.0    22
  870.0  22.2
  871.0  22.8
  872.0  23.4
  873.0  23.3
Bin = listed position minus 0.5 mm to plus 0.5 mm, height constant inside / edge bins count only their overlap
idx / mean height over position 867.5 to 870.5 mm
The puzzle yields 21.9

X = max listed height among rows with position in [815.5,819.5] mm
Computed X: 22.6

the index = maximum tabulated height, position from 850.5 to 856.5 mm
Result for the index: 9.86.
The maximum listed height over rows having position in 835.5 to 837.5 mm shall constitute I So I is 11.5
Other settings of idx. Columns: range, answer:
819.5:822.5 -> 21.9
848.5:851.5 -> 6.4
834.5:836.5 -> 12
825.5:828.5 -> 19.2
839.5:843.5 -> 7.84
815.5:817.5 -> 22.5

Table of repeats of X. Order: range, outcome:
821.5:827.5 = 21.4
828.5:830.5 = 17.9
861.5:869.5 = 22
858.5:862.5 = 16.8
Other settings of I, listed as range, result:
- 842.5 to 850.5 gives 7.23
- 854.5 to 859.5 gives 13.7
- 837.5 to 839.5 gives 9.85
